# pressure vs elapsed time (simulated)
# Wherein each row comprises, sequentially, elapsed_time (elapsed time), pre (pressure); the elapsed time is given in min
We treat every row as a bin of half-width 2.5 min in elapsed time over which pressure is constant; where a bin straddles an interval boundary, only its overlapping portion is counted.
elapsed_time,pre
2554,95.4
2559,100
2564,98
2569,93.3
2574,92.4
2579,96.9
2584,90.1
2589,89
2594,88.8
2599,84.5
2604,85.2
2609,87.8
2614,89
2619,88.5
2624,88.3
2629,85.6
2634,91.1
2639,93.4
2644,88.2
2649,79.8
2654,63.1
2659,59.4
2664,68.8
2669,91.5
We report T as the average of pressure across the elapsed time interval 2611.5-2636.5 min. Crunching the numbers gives 88.5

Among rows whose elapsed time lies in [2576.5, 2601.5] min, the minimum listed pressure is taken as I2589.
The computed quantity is 84.5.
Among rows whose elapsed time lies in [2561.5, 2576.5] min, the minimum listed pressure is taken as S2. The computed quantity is 92.4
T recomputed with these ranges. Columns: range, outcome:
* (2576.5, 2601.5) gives 89.9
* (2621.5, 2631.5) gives 87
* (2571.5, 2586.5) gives 93.1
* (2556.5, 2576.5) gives 95.9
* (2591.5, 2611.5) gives 86.6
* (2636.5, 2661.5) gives 76.8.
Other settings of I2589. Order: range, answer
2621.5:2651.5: 79.8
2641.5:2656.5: 63.1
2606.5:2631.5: 85.6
